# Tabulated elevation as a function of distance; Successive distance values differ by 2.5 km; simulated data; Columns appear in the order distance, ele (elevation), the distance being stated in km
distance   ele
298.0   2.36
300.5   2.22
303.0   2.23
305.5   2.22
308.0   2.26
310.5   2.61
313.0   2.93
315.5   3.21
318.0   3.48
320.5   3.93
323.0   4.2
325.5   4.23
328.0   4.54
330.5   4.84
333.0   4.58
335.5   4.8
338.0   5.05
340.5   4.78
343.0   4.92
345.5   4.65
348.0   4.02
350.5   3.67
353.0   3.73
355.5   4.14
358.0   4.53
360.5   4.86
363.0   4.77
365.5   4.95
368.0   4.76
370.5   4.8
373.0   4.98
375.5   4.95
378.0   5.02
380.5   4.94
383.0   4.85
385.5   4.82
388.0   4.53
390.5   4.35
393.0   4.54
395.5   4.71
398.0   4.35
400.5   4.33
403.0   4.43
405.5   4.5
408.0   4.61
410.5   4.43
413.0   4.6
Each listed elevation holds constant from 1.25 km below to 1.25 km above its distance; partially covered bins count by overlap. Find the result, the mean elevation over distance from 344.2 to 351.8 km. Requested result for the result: 4.12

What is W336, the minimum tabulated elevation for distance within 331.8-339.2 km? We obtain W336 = 4.58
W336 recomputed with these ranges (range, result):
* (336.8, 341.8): 4.78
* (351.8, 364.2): 3.73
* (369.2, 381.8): 4.8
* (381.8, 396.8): 4.35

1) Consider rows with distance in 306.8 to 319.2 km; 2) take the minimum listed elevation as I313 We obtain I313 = 2.26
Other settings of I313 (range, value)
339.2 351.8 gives 3.67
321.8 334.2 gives 4.2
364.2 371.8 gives 4.76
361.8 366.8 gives 4.77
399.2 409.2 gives 4.33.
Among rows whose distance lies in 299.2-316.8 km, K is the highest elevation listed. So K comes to 3.21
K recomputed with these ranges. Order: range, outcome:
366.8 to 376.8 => 4.98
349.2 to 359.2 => 4.53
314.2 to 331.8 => 4.84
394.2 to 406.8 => 4.71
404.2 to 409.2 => 4.61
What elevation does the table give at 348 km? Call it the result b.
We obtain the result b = 4.02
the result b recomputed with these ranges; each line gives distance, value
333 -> 4.58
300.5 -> 2.22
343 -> 4.92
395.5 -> 4.71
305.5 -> 2.22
